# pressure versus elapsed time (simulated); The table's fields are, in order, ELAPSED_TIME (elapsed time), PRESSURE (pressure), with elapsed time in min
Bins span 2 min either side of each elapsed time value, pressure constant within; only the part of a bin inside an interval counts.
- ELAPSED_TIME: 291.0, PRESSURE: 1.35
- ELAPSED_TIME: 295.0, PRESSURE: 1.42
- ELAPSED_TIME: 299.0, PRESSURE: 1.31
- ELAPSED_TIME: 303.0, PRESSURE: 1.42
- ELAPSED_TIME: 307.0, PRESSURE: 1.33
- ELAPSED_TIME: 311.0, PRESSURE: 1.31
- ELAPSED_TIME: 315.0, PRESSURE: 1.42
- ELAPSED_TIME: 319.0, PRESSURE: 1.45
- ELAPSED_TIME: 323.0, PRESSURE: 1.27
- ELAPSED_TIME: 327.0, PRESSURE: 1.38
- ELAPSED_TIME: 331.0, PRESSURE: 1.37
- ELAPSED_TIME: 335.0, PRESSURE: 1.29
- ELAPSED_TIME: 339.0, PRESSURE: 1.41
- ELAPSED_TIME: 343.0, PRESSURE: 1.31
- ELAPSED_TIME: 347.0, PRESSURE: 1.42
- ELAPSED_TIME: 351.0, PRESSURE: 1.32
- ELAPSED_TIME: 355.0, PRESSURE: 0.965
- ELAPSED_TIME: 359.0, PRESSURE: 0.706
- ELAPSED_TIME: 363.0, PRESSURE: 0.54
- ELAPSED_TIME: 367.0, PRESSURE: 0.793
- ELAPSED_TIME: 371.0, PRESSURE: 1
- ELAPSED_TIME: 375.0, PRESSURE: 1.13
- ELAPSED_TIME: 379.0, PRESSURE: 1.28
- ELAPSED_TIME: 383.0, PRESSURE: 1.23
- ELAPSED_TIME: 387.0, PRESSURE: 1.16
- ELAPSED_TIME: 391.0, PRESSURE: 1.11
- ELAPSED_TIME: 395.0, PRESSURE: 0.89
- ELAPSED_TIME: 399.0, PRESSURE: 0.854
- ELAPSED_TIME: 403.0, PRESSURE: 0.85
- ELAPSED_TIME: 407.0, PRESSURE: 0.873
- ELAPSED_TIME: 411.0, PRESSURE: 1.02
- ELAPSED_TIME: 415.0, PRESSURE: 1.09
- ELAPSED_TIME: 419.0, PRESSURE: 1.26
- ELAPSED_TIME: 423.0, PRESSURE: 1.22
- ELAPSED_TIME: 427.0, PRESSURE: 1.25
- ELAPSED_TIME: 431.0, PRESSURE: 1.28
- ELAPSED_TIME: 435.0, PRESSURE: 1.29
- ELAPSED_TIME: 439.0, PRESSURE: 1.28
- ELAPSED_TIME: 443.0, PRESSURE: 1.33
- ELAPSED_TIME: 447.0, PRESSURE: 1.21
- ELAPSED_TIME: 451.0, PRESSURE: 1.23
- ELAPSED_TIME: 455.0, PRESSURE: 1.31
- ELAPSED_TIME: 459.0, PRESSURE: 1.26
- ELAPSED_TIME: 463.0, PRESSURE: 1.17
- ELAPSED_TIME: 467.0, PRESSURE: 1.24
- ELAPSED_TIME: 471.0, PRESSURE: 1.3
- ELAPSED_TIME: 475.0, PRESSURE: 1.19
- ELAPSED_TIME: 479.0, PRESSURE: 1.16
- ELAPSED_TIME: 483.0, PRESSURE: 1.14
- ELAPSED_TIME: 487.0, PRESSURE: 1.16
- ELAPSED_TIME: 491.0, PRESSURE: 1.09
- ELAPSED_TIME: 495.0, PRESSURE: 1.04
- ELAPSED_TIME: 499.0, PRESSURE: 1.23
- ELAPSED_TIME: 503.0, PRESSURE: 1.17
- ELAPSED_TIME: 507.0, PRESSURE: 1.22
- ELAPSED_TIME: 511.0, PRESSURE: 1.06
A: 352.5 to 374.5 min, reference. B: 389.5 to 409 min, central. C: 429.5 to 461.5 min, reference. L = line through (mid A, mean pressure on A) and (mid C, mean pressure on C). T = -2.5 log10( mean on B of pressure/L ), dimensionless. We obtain 0.13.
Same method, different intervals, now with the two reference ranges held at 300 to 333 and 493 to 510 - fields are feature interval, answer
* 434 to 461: -0.05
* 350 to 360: 0.31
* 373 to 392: 0.09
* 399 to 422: 0.24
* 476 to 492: 0.03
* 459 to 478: -0.03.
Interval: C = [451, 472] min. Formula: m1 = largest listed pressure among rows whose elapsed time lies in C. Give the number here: 1.31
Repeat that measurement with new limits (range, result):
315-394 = 1.45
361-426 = 1.28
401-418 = 1.09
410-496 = 1.33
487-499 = 1.23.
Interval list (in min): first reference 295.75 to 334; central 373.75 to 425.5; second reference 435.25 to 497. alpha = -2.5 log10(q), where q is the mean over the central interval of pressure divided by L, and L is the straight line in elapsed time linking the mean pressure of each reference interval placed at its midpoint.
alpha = 0.19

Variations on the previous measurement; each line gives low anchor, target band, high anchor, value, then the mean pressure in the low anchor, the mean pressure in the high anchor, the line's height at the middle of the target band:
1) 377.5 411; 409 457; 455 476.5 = -0.081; 1.03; 1.24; 1.14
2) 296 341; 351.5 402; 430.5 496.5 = 0.309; 1.36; 1.22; 1.3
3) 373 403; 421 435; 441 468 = -0.066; 1.08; 1.25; 1.18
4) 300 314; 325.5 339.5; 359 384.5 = -0.132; 1.35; 0.968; 1.2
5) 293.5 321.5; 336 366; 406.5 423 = 0.163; 1.38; 1.1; 1.26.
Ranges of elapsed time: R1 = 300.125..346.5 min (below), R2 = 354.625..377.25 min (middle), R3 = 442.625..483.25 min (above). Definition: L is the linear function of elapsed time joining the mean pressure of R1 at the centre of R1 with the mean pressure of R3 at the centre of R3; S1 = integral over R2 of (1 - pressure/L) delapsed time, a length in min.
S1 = 8.0 min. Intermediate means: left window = 1.36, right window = 1.23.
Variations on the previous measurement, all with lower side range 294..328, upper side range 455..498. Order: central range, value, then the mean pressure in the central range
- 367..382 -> 2.29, 1.1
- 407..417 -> 1.88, 1.02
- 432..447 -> -0.77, 1.29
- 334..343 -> -0.08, 1.35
